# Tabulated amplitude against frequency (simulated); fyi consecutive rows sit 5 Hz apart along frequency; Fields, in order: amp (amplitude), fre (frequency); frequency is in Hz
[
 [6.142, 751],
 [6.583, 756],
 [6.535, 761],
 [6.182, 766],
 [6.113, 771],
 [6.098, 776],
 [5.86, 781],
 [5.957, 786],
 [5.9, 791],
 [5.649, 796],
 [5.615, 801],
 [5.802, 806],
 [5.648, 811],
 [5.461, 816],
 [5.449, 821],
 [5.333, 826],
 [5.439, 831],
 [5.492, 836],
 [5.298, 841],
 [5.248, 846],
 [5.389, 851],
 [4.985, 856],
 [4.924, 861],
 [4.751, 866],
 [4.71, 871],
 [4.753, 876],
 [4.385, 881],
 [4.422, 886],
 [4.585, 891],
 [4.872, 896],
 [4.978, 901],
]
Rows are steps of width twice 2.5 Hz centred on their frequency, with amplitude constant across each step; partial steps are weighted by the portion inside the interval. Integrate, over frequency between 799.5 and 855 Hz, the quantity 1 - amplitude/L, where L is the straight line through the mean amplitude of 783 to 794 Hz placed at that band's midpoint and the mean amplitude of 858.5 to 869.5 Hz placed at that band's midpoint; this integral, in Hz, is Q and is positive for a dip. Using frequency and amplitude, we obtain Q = -1.1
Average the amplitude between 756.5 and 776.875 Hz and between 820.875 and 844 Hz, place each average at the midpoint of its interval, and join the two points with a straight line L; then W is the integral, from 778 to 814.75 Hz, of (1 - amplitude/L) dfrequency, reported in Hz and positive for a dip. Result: 0.67 Hz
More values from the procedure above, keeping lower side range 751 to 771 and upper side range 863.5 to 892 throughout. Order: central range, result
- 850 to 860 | -0.35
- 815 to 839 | -0.30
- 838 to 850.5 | -0.48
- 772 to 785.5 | 0.22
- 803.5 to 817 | -0.10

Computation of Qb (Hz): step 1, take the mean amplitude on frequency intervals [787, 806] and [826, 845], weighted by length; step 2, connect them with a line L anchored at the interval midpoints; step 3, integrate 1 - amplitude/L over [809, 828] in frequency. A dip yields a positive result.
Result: 0.3 Hz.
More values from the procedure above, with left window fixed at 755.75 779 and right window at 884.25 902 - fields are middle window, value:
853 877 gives 1.0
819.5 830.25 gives 0.3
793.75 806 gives 0.4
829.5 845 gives 0.0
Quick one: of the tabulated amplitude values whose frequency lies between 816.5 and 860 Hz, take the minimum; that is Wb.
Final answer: 4.985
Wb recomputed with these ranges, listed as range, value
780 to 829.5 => 5.333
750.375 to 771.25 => 6.113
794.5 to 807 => 5.615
